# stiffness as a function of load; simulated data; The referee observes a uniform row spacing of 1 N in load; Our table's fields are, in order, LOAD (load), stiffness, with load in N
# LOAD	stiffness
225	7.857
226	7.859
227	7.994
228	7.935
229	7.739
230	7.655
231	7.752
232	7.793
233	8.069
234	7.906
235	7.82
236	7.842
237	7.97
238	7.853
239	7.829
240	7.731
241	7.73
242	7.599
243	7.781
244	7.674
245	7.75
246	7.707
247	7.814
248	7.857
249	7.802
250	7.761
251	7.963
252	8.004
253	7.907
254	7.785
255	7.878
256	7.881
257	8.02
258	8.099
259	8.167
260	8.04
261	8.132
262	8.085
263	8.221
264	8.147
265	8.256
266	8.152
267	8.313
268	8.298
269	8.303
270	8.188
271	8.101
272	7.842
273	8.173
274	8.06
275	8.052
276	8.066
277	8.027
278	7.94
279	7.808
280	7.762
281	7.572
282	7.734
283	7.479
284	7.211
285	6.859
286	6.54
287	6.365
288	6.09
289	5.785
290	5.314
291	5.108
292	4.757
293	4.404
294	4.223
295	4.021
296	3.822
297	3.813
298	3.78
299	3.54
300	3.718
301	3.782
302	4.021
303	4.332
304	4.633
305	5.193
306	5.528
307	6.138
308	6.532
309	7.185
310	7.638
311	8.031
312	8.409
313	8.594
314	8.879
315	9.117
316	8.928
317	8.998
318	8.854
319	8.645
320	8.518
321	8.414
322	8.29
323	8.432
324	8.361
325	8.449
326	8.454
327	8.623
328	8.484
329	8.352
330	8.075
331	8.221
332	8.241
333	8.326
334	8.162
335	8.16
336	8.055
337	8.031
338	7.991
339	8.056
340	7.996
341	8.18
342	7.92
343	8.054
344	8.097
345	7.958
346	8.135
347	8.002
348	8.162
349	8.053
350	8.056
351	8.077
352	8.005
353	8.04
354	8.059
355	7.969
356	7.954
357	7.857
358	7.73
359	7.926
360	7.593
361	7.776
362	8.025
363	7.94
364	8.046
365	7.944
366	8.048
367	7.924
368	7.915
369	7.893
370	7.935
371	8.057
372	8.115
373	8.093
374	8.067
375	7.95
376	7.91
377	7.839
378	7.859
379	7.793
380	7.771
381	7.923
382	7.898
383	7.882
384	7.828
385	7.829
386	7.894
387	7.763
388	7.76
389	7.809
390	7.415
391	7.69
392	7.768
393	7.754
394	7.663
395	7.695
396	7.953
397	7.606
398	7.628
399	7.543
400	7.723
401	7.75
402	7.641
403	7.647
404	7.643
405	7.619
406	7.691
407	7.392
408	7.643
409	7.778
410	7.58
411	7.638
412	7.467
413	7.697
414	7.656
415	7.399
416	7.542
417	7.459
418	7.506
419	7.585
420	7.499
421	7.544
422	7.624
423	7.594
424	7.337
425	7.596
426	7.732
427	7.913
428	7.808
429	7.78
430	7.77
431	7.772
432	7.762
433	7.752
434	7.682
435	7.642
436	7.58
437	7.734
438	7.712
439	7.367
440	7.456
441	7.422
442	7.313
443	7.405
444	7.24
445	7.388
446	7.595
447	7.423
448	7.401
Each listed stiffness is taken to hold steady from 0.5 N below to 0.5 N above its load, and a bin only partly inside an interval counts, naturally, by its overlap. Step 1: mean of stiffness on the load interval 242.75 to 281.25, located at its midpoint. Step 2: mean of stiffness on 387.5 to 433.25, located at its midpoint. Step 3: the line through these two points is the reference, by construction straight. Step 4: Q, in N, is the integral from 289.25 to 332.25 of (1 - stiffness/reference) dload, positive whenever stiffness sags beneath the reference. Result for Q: 6.4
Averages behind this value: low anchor 7.99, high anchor 7.65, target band 6.7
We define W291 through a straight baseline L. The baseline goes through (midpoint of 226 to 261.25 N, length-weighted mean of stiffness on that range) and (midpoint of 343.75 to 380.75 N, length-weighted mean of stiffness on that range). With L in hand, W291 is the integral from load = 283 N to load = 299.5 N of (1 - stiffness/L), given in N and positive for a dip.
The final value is 5.7 N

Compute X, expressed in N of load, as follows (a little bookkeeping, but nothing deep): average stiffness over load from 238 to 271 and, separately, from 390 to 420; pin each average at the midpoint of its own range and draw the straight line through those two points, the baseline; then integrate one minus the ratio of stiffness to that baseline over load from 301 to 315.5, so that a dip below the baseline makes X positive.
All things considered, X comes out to 2.2 N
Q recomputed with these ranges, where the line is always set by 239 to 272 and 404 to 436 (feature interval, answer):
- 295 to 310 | 5.9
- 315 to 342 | -1.9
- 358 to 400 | -0.7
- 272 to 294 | 2.9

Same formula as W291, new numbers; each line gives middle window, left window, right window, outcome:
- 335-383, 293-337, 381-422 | -4.2 N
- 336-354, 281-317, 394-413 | -3.6 N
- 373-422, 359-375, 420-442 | 0.6 N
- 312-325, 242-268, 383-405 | -1.3 N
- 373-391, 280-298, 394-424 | -1.6 N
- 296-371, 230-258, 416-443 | 1.6 N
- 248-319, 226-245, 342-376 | 7.7 N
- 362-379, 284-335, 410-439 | -1.8 N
